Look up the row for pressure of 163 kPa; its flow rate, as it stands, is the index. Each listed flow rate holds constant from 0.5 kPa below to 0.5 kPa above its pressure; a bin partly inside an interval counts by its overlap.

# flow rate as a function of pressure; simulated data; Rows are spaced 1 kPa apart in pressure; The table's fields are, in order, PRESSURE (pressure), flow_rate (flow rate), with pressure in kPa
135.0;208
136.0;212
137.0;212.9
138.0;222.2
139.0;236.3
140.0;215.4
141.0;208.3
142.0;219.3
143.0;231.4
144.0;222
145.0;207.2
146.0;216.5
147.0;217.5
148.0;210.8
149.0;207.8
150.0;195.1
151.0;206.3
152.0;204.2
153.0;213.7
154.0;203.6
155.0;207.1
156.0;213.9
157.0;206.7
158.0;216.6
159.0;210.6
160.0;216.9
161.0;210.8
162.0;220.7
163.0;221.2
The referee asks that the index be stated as 221.2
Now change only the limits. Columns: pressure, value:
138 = 222.2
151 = 206.3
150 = 195.1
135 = 208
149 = 207.8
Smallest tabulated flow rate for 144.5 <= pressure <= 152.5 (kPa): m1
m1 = 195.1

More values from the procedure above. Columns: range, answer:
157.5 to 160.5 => 210.6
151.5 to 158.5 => 203.6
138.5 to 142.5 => 208.3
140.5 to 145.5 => 207.2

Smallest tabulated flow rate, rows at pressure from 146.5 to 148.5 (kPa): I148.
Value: 210.8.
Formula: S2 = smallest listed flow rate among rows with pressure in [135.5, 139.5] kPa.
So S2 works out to 212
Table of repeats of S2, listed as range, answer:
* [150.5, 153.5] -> 204.2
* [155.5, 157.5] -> 206.7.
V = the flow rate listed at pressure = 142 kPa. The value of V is 219.3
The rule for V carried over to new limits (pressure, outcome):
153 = 213.7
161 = 210.8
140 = 215.4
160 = 216.9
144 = 222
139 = 236.3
